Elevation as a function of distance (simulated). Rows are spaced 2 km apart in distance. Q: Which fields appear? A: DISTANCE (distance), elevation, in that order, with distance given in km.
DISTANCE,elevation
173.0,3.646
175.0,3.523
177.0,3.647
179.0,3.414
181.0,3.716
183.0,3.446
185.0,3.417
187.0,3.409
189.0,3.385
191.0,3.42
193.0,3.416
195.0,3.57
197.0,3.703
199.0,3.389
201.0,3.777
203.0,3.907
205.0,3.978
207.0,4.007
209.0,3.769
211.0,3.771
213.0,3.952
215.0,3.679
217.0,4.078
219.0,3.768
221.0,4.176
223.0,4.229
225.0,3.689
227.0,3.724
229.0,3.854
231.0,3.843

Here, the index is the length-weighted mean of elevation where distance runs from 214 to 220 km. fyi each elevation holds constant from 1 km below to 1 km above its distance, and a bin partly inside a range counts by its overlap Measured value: 3.84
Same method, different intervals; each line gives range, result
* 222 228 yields 3.88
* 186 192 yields 3.4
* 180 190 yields 3.47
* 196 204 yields 3.69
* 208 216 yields 3.79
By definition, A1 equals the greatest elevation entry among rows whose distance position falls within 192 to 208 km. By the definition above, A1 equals 4.007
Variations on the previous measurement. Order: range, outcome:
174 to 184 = 3.716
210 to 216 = 3.952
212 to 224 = 4.229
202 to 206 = 3.978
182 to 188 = 3.446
